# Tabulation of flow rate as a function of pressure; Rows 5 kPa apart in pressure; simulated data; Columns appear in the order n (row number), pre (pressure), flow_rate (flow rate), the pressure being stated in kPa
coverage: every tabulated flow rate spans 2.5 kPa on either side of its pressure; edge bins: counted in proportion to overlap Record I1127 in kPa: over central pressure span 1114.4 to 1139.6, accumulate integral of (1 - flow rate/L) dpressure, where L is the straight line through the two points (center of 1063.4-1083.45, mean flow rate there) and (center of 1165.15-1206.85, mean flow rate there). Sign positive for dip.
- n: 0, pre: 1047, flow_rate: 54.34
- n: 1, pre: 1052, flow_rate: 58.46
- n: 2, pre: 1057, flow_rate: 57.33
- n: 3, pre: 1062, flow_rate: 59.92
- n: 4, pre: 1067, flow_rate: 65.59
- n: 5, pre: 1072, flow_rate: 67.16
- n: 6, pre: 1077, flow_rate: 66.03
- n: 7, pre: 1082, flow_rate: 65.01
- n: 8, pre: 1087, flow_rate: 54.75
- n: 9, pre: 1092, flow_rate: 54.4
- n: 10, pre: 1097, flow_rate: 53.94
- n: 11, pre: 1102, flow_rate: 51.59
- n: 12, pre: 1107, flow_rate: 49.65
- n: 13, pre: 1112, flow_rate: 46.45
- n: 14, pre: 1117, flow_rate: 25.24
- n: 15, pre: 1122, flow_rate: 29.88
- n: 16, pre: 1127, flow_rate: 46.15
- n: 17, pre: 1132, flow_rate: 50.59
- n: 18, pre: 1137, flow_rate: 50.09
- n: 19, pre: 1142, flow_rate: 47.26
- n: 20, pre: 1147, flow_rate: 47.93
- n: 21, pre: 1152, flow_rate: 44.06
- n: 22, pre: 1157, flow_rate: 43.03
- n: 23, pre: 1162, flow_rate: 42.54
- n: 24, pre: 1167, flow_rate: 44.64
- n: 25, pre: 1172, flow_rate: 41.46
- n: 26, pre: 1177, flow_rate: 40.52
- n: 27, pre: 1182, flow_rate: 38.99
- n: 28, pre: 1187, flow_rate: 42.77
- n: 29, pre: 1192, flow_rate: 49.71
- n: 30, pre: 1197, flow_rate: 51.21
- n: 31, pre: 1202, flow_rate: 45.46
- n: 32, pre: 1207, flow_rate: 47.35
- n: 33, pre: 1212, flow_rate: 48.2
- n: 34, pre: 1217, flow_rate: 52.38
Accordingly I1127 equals 6.8 kPa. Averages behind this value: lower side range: 65.7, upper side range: 44.5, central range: 40.4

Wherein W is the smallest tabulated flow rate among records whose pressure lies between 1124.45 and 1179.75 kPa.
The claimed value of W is 40.52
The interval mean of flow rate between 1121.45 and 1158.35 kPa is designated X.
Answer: 45.7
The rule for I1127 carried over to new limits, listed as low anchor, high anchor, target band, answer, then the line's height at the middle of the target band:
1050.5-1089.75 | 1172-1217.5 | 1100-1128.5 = 7.7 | 56.1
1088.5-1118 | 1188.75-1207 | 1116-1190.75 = 8.5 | 48.3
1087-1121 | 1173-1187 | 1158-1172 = -0.5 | 41.7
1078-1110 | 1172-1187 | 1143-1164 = 0.2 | 45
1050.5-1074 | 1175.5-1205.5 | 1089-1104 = 1.0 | 57.3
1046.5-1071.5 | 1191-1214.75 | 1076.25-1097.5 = -0.3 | 57.9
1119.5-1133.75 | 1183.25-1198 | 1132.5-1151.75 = -2.3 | 43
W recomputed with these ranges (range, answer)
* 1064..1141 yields 25.24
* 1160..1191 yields 38.99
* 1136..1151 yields 47.26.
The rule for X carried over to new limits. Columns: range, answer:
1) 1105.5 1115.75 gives 45.1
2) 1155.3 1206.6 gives 44.2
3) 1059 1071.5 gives 63.2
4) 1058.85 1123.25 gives 53.5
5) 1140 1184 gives 43.4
